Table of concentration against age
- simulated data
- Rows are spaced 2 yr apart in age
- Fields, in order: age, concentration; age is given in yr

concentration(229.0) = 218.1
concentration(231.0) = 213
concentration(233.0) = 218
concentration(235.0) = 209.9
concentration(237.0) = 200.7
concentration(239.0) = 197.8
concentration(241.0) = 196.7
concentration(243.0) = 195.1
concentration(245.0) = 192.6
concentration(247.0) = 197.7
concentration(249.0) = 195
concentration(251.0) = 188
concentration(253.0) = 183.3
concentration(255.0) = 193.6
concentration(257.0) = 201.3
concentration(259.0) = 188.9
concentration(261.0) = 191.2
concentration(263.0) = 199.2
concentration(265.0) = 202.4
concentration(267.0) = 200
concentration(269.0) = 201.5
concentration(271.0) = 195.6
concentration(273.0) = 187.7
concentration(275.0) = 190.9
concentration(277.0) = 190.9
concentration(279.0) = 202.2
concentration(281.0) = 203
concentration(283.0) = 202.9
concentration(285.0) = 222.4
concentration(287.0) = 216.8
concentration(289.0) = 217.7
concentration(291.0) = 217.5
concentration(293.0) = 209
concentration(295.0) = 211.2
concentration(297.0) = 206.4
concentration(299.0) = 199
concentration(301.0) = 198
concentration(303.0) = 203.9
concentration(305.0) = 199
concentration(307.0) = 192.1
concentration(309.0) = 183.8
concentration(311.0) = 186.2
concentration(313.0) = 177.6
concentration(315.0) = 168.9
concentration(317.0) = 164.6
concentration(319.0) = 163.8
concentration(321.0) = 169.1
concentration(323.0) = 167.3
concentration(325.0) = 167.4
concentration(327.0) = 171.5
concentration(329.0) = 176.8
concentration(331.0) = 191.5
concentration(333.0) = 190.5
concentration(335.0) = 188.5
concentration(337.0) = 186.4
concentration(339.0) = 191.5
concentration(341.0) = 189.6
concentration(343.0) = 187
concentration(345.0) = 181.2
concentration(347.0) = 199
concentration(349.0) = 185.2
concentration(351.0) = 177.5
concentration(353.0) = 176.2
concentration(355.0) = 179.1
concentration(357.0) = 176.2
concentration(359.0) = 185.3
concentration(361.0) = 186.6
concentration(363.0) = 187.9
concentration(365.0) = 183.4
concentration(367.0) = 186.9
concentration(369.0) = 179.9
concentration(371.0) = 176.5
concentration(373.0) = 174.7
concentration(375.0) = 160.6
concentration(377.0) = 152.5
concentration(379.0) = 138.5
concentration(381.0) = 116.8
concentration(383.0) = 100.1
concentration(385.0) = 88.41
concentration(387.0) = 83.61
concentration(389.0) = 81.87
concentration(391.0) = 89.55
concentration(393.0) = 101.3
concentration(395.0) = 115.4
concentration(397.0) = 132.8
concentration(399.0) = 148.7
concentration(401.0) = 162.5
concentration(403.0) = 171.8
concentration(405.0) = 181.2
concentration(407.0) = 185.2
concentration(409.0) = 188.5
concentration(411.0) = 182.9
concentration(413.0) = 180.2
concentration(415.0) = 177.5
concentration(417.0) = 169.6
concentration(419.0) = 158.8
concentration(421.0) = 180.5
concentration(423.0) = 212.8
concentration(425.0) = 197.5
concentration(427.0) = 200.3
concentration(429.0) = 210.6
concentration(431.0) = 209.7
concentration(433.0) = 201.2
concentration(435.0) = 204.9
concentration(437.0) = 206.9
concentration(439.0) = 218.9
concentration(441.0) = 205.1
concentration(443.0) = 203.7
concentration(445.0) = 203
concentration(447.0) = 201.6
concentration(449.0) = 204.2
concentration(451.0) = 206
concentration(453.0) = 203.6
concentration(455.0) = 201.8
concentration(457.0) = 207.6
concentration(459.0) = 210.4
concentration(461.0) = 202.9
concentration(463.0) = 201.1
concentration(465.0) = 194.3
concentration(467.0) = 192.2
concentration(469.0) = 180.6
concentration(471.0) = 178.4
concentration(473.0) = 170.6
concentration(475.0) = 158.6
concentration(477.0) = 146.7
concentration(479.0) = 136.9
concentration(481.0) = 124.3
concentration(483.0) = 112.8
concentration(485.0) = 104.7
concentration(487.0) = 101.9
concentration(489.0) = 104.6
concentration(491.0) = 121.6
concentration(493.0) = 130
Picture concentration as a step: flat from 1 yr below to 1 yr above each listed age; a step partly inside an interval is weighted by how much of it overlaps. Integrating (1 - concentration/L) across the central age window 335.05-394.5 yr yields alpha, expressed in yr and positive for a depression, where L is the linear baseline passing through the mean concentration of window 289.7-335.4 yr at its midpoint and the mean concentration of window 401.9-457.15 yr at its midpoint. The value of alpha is 9.9 yr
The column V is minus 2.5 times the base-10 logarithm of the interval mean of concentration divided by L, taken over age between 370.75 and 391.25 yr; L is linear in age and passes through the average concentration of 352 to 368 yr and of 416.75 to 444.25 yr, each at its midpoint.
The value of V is 0.45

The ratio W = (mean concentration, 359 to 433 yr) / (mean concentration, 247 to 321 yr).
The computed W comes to 0.82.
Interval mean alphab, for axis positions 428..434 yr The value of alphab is 207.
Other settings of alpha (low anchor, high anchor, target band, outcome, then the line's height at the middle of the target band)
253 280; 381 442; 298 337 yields 0.47 yr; 184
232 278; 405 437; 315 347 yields 2.39 yr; 194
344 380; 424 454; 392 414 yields 3.80 yr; 192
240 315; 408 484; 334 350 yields 0.47 yr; 194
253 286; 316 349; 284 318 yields -1.63 yr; 189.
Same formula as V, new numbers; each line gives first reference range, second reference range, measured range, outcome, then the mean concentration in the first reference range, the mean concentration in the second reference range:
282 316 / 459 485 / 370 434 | 0.14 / 201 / 166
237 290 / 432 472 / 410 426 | 0.10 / 198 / 201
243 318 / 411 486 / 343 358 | 0.06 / 197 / 186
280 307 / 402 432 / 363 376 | 0.10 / 208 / 187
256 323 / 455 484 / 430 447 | -0.16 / 195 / 174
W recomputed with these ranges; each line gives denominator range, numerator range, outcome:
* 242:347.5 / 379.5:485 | 0.89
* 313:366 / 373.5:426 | 0.82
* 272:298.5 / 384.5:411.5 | 0.66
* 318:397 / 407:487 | 1.15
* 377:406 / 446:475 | 1.58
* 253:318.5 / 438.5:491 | 0.89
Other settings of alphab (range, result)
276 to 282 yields 199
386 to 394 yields 89.1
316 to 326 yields 166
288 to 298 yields 212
